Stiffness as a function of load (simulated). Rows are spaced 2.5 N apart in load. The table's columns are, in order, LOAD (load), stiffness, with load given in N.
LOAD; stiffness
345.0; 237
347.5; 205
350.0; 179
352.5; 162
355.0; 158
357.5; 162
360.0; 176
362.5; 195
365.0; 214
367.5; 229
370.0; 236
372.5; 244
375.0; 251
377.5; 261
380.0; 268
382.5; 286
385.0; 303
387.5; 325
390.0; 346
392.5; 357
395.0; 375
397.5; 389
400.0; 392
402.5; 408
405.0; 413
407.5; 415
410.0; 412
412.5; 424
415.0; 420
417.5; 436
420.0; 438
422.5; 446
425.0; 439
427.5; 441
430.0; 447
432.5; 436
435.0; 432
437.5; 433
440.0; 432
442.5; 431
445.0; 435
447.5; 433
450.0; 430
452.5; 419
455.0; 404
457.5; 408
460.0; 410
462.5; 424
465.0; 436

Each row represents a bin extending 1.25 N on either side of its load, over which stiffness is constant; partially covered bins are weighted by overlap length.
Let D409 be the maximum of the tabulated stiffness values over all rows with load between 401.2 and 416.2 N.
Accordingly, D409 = 424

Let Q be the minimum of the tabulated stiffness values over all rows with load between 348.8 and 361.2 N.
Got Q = 158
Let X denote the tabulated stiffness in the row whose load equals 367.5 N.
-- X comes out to 229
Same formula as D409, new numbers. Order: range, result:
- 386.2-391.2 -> 346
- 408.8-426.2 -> 446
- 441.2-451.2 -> 435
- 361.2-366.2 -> 214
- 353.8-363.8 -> 195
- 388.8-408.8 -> 415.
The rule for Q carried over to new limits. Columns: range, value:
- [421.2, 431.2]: 439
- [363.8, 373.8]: 214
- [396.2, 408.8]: 389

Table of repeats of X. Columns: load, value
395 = 375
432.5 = 436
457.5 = 408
